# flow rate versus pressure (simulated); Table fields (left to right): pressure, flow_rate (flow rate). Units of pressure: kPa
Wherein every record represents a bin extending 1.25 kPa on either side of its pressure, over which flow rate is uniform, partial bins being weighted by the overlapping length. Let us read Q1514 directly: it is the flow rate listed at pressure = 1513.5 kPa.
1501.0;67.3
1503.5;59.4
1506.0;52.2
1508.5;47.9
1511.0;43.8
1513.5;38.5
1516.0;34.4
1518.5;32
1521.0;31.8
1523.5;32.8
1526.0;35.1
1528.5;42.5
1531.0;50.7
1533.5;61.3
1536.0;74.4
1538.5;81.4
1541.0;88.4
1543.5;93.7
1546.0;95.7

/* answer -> 38.5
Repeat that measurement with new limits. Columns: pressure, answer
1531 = 50.7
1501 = 67.3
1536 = 74.4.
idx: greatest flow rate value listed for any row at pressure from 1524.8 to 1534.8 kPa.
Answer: 61.3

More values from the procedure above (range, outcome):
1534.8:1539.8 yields 81.4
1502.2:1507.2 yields 59.4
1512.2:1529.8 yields 42.5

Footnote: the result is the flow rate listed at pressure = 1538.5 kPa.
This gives 81.4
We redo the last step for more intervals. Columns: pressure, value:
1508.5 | 47.9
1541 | 88.4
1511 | 43.8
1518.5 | 32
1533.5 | 61.3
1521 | 31.8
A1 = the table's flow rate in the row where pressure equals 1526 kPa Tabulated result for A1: 35.1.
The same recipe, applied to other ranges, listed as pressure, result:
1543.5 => 93.7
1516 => 34.4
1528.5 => 42.5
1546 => 95.7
